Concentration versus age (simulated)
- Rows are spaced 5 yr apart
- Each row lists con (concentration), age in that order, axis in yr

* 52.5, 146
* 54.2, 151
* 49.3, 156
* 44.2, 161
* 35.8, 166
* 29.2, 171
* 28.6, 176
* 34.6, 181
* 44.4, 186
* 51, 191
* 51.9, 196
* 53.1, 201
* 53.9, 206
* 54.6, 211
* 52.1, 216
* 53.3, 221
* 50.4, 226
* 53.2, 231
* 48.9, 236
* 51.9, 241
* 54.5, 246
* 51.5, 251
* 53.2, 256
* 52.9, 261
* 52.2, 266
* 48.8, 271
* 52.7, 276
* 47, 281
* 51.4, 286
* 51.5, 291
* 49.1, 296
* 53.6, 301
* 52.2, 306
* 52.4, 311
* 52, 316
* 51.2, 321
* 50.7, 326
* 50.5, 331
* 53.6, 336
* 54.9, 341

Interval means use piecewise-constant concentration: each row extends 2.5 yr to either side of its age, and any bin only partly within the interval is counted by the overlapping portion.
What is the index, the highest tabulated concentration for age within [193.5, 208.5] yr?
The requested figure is 53.9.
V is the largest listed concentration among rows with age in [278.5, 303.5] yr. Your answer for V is 53.6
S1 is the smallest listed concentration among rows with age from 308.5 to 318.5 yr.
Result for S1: 52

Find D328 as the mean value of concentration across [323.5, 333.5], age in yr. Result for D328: 50.6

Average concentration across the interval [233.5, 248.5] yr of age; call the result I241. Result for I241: 51.8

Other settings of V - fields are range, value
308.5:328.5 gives 52.4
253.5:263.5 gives 53.2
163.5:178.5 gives 35.8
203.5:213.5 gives 54.6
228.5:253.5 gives 54.5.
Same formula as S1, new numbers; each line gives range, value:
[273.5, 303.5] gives 47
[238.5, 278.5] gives 48.8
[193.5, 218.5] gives 51.9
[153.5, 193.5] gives 28.6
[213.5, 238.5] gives 48.9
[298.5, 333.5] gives 50.5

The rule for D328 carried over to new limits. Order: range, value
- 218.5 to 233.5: 52.3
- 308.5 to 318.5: 52.2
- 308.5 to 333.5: 51.4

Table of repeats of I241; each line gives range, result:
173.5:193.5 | 39.6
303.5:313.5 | 52.3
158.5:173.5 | 36.4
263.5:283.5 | 50.2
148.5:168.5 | 45.9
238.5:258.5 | 52.8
